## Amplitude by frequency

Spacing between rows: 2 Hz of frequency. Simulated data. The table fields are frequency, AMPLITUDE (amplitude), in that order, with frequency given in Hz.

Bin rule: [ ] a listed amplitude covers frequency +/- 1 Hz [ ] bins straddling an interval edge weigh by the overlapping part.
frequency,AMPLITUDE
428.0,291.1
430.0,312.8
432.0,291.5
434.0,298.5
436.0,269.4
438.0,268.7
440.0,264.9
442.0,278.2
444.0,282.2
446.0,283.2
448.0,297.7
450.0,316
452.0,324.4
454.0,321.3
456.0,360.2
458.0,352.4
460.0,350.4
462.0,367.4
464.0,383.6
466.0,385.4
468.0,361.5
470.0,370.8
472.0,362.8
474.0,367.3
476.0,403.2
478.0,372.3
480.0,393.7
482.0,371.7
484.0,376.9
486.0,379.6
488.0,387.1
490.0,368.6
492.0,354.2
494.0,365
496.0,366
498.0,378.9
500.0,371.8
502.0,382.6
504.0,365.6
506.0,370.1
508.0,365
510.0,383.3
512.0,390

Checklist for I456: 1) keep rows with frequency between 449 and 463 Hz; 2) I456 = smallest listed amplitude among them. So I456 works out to 316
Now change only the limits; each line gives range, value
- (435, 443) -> 264.9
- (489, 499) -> 354.2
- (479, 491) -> 368.6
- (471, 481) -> 362.8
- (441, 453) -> 278.2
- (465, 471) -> 361.5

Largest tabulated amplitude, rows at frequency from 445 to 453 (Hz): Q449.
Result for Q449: 324.4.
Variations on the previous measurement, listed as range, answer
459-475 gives 385.4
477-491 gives 393.7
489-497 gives 368.6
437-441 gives 268.7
